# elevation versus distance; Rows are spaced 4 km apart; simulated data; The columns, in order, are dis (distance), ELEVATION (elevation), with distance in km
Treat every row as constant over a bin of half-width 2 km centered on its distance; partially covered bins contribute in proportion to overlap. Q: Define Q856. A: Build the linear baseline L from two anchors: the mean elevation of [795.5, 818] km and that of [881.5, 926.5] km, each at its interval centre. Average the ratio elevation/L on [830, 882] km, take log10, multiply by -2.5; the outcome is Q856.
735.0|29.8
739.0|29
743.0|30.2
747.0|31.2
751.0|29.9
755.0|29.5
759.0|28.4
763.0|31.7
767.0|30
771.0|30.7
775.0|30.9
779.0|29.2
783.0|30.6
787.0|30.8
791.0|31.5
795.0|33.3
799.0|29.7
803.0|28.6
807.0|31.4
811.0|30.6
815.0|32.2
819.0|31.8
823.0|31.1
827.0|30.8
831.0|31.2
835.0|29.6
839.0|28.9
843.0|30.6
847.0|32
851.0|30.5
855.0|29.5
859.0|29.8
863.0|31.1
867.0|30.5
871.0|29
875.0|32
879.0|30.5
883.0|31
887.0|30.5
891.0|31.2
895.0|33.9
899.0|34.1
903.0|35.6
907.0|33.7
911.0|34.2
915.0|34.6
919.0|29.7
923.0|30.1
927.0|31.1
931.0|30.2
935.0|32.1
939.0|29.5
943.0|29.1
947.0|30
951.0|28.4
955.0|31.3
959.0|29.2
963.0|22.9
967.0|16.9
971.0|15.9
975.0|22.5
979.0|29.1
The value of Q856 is 0.04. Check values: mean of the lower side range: 30.7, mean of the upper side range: 32.6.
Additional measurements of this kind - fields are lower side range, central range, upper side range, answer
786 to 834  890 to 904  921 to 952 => -0.113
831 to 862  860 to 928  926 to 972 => -0.108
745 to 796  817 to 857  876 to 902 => 0.027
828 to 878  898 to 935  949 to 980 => -0.203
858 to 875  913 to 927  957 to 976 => -0.224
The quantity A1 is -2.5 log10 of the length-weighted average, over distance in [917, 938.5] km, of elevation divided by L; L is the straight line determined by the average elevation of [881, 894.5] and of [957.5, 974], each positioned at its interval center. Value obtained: -0.177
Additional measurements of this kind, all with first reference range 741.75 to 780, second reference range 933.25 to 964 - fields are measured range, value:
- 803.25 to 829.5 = -0.043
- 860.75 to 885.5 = -0.038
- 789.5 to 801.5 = -0.048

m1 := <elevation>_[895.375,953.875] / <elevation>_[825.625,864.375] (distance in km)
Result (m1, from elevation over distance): 1.0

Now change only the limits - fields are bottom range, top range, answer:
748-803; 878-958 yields 1.04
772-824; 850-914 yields 1.03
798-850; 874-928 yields 1.05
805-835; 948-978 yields 0.78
